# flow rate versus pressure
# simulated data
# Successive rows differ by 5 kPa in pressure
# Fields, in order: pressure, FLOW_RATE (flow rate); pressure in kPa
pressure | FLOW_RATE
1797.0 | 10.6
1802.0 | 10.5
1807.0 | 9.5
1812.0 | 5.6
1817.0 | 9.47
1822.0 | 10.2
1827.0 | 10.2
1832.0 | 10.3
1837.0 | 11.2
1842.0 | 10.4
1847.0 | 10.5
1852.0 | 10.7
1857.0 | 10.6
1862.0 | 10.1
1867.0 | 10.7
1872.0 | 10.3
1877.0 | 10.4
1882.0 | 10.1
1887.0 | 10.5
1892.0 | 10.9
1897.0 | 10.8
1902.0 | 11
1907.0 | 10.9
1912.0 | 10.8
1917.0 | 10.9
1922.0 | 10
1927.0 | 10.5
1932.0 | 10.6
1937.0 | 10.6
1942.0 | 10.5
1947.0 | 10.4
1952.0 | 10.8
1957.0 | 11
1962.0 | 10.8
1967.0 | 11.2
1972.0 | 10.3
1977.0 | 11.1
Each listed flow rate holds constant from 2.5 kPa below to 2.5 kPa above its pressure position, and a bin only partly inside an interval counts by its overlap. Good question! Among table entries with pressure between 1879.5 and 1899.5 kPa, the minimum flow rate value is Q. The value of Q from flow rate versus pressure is 10.1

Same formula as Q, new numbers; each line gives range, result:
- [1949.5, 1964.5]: 10.8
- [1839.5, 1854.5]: 10.4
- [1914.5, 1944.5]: 10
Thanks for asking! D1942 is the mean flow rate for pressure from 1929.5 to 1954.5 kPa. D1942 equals 10.6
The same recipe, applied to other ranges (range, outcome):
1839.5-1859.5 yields 10.6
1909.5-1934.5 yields 10.6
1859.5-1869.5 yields 10.4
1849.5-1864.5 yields 10.5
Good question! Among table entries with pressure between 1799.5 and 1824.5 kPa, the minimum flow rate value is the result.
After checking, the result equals 5.6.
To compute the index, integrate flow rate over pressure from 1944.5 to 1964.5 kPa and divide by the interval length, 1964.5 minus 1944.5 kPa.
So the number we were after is 10.8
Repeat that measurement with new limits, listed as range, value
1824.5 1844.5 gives 10.5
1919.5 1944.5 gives 10.4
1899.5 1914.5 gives 10.9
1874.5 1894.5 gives 10.5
